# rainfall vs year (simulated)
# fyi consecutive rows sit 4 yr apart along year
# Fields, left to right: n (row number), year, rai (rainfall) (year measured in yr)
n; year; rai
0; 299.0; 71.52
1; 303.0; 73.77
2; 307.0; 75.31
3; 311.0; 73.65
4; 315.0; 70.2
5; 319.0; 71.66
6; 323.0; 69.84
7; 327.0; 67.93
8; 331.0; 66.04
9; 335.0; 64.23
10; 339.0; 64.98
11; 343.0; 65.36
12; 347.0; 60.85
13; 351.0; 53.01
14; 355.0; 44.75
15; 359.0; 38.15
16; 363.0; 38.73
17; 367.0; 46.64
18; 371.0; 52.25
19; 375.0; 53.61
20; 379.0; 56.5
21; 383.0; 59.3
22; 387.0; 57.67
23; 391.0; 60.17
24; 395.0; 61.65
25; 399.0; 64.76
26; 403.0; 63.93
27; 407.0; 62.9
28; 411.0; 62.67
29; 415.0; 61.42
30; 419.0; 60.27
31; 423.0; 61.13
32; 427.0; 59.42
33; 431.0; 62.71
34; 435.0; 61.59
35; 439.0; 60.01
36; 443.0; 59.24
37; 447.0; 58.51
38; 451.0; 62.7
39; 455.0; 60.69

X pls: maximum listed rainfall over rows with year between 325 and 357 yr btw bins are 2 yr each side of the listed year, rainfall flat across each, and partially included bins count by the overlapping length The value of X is 67.93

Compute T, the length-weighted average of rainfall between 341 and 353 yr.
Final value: 59.7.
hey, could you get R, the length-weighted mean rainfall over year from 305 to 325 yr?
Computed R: 72.1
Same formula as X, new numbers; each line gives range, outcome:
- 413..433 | 62.71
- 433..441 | 61.59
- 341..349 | 65.36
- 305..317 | 75.31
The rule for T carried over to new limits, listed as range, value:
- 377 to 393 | 58.4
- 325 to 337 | 66.1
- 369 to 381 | 54.1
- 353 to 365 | 40.5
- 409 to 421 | 61.5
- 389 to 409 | 62.7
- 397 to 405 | 64.3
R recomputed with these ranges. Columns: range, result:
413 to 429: 60.6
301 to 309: 74.5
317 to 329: 69.8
